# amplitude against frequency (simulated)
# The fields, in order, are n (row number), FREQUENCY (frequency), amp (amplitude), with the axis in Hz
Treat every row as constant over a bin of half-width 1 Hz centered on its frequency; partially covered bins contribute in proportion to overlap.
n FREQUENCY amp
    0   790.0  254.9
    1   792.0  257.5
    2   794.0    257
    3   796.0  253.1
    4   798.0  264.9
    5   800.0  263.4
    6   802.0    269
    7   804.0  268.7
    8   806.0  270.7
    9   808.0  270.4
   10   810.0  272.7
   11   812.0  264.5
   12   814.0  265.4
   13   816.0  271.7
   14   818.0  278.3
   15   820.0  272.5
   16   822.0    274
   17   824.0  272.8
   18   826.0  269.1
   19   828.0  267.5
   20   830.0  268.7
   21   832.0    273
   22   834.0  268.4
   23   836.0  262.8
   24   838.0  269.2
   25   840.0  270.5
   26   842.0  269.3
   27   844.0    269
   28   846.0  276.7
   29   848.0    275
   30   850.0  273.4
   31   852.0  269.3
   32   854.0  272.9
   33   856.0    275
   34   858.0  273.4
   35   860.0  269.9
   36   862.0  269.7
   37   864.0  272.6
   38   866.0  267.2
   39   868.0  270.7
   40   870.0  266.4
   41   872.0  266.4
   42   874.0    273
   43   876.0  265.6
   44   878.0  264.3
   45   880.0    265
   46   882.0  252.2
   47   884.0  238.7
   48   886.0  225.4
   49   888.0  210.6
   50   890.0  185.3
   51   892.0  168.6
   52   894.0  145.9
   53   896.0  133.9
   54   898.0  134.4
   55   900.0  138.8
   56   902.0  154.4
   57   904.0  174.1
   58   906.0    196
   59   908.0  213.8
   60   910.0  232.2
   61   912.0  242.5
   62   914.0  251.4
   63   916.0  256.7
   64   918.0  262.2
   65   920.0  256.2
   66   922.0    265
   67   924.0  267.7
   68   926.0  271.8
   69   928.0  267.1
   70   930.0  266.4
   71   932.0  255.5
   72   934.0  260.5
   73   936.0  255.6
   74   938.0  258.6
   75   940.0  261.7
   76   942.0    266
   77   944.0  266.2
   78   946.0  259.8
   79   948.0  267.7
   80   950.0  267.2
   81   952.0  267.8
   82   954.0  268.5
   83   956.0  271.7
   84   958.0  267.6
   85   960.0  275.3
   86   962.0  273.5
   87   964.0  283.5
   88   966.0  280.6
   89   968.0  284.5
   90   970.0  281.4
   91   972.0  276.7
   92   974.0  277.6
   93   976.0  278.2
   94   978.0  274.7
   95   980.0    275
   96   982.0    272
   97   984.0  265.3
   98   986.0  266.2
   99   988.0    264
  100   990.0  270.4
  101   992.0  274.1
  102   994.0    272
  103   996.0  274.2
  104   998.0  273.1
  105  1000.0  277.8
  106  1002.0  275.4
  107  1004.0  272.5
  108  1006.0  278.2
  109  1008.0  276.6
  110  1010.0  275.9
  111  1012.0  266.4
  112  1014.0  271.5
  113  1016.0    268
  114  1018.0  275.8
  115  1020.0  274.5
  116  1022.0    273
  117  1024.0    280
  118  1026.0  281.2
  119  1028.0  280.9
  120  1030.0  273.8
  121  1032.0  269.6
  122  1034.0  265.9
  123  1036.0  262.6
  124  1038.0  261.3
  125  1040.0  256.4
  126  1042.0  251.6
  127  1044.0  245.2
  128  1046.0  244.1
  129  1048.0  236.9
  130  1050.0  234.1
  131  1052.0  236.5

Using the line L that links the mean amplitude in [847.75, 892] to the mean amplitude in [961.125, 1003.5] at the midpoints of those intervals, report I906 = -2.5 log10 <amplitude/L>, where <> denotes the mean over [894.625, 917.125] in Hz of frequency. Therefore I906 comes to 0.33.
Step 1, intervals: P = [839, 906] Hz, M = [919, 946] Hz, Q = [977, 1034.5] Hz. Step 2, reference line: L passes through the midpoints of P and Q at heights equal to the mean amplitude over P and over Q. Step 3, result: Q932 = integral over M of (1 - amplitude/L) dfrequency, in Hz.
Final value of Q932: -1.03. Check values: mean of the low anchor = 237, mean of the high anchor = 273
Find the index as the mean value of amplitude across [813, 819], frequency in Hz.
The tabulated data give 272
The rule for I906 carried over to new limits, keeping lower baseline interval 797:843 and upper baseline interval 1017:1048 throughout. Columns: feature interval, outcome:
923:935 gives 0.01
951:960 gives -0.01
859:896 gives 0.12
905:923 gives 0.11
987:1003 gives -0.03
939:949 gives 0.01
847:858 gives -0.02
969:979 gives -0.04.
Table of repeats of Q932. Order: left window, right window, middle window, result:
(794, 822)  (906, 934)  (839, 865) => -1.0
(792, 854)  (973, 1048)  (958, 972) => -0.5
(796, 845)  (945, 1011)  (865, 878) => 0.1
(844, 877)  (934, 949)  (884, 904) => 7.3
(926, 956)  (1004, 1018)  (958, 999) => -0.9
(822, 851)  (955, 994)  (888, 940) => 9.8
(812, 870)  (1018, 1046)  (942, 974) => -0.5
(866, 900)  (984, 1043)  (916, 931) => -1.7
